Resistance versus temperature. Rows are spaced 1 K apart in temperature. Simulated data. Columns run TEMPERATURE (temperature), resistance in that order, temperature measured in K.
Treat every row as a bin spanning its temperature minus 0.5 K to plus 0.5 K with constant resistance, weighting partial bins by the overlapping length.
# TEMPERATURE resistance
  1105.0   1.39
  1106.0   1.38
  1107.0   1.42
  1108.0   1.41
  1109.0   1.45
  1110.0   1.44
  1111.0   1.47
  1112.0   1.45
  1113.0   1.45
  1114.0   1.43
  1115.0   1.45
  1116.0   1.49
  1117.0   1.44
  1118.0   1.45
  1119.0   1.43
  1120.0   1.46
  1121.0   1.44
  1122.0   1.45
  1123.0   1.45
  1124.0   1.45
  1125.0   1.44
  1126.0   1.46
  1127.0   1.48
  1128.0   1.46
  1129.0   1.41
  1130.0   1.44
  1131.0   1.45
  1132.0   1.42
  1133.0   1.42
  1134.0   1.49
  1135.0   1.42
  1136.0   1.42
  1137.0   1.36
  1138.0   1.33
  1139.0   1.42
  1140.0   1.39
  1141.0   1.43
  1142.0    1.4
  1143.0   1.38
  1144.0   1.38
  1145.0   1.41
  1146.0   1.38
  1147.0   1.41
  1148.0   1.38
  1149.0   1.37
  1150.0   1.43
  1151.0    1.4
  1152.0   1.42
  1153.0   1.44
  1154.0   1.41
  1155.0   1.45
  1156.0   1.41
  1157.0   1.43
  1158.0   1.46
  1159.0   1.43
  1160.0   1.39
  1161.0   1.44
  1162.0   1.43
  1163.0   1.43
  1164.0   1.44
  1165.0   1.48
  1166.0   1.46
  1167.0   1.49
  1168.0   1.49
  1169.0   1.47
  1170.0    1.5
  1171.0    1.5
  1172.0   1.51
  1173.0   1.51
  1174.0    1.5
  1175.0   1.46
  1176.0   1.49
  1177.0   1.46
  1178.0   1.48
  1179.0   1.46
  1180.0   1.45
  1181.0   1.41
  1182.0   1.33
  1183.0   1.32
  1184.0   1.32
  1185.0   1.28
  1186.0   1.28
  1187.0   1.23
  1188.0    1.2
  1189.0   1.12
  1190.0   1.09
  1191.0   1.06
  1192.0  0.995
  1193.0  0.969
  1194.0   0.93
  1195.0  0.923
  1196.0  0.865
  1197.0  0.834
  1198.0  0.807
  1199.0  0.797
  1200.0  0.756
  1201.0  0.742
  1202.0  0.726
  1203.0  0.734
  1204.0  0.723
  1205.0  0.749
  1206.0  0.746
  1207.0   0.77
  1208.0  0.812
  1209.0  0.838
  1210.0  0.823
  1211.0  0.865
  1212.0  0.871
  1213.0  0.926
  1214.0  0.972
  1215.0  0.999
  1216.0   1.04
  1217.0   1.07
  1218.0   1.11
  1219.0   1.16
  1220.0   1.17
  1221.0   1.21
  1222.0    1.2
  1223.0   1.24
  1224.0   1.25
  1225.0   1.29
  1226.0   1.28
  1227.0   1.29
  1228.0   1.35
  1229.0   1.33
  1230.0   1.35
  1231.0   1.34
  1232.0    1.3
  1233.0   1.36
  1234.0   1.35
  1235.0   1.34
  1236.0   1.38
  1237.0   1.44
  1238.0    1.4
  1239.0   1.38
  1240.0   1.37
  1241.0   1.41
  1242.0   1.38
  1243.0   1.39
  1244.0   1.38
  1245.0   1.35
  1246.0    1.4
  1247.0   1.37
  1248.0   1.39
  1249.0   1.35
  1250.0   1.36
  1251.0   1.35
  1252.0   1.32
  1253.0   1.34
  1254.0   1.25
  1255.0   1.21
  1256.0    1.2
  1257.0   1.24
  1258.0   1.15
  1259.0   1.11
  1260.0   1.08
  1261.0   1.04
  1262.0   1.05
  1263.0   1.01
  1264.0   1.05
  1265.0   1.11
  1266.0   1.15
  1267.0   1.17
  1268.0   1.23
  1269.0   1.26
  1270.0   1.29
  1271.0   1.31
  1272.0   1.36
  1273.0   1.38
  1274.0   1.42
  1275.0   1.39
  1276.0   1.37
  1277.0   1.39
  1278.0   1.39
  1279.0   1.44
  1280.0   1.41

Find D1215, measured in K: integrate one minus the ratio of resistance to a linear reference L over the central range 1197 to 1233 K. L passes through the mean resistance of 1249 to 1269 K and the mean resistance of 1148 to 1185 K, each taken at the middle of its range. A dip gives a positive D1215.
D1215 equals 7.7 K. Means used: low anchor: 1.44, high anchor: 1.19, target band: 1.02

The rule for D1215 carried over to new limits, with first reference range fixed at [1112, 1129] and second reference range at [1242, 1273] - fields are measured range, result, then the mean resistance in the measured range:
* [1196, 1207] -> 4.7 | 0.766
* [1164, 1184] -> -1.3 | 1.46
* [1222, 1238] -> -0.5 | 1.32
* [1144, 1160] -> -0.1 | 1.41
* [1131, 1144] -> 0.2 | 1.41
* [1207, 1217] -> 3.1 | 0.907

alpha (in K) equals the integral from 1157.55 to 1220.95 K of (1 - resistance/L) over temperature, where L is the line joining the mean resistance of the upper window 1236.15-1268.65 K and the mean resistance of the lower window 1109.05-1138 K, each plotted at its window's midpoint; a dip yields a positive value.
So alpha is 9.14 K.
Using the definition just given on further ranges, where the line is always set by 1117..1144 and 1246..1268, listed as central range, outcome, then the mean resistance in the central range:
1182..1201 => 4.0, 1.04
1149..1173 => -1.3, 1.45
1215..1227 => 0.9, 1.18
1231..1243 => -1.2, 1.37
